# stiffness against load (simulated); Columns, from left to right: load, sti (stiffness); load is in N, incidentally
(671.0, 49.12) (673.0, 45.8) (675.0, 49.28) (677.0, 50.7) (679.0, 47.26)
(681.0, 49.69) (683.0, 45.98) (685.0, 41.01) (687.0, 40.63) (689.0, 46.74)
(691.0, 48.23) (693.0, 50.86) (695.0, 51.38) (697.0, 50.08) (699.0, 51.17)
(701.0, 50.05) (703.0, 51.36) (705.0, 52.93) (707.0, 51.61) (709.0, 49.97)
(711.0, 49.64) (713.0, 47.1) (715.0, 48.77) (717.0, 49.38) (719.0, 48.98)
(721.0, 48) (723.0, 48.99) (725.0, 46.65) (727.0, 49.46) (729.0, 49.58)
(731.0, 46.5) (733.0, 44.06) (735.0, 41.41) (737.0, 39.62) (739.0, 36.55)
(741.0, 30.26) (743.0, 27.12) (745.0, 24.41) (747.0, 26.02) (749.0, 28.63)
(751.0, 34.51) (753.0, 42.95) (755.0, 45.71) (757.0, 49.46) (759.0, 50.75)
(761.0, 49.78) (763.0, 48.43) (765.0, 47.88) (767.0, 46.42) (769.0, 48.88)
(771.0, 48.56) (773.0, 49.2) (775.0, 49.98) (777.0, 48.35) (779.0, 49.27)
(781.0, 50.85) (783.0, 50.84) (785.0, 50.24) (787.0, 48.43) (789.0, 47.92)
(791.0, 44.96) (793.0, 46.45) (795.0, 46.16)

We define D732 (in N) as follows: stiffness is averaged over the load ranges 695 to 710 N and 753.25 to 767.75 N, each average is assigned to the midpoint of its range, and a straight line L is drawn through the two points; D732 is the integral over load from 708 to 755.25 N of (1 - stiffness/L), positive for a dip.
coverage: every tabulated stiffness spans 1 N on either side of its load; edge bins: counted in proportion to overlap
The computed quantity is 7.5 N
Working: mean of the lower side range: 51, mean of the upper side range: 48.1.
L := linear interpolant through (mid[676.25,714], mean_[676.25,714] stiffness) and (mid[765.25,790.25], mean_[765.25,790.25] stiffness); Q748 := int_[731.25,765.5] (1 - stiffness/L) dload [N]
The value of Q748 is 6.7 N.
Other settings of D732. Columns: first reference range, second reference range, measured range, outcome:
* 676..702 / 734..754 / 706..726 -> -4.1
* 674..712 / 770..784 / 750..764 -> 1.0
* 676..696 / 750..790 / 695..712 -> -1.3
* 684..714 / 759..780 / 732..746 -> 4.0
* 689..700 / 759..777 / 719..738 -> 1.2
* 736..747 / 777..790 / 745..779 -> -3.4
